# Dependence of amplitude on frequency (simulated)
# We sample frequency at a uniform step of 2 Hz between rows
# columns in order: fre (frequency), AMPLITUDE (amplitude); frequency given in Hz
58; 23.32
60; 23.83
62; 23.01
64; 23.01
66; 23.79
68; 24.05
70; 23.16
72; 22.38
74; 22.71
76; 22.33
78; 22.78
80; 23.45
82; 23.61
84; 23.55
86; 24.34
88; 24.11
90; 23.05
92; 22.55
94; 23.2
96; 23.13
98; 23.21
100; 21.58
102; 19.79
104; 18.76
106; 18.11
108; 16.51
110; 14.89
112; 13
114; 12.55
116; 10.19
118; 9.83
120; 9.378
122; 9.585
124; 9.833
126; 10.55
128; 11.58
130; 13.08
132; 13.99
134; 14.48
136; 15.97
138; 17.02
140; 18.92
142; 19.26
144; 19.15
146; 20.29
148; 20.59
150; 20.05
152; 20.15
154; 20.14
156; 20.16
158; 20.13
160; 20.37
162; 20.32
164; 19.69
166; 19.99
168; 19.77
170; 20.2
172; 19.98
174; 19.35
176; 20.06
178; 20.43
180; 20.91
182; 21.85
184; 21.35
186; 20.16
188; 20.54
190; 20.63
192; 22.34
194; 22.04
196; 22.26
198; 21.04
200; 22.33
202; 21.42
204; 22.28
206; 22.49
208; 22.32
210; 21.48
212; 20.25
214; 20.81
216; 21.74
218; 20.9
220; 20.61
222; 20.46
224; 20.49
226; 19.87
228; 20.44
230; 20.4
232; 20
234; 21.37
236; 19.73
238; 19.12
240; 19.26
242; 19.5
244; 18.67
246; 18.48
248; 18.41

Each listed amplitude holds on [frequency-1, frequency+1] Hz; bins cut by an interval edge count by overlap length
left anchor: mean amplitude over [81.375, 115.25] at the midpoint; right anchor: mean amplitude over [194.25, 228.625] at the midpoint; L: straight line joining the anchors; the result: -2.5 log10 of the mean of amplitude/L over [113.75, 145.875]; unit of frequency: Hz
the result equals 0.44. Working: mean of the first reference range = 20.2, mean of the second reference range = 21.3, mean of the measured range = 13.7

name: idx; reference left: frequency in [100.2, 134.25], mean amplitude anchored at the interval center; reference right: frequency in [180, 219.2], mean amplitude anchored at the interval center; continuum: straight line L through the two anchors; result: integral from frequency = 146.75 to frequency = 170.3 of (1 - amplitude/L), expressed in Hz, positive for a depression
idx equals -3.62 Hz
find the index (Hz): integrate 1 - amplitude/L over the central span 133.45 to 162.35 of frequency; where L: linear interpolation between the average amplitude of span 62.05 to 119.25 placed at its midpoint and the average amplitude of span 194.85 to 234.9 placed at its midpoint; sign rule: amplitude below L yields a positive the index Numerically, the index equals 2.2 Hz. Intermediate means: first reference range 20.5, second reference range 21.2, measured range 19.2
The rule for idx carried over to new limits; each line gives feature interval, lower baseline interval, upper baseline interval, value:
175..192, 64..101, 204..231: 0.6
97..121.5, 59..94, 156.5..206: 7.6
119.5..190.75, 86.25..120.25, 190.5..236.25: 5.7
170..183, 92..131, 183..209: -0.1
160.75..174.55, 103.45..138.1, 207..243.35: -2.9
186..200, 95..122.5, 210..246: -1.9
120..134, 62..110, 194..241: 6.6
